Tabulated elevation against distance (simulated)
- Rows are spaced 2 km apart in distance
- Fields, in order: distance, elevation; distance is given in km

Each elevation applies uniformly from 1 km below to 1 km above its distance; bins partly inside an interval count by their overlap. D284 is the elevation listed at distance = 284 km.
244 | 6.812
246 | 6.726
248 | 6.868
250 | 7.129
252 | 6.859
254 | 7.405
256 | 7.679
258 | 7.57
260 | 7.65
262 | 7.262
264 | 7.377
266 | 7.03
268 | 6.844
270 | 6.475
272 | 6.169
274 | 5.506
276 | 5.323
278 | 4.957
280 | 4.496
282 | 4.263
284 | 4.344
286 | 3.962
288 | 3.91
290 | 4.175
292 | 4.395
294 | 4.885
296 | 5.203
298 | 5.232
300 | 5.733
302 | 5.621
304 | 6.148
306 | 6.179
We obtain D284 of 4.344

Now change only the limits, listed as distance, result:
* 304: 6.148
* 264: 7.377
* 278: 4.957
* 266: 7.03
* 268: 6.844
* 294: 4.885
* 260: 7.65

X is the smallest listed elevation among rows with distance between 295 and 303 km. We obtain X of 5.203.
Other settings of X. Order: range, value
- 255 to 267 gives 7.03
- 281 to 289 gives 3.91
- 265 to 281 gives 4.496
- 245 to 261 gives 6.726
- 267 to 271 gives 6.475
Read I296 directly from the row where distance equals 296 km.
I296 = 5.203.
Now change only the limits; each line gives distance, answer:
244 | 6.812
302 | 5.621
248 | 6.868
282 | 4.263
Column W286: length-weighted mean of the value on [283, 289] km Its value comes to 4.07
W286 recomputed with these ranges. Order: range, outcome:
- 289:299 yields 4.78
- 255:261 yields 7.63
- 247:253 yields 6.95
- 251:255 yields 7.13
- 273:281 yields 5.07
